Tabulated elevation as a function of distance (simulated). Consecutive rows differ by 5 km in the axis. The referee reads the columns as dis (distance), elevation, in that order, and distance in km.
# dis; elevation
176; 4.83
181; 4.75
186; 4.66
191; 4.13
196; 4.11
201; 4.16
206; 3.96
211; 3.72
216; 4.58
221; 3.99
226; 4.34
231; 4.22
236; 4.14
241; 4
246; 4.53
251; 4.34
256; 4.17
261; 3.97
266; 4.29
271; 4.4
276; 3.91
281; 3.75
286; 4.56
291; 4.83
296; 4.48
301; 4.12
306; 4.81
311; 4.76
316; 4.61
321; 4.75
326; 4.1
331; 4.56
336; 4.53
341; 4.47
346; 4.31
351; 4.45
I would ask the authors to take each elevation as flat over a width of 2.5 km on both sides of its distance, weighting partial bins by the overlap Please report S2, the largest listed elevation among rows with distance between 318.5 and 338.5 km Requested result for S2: 4.75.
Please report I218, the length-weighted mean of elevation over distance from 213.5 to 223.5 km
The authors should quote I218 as 4.29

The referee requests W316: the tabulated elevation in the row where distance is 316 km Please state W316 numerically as 4.61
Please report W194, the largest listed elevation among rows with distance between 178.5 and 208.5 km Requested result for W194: 4.75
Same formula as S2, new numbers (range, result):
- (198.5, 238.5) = 4.58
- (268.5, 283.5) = 4.4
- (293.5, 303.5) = 4.48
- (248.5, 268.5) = 4.34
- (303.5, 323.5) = 4.81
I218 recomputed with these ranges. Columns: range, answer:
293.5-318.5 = 4.56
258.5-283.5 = 4.06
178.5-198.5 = 4.41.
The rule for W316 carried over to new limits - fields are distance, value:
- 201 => 4.16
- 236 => 4.14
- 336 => 4.53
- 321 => 4.75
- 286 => 4.56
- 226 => 4.34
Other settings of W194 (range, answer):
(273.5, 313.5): 4.83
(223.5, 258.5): 4.53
